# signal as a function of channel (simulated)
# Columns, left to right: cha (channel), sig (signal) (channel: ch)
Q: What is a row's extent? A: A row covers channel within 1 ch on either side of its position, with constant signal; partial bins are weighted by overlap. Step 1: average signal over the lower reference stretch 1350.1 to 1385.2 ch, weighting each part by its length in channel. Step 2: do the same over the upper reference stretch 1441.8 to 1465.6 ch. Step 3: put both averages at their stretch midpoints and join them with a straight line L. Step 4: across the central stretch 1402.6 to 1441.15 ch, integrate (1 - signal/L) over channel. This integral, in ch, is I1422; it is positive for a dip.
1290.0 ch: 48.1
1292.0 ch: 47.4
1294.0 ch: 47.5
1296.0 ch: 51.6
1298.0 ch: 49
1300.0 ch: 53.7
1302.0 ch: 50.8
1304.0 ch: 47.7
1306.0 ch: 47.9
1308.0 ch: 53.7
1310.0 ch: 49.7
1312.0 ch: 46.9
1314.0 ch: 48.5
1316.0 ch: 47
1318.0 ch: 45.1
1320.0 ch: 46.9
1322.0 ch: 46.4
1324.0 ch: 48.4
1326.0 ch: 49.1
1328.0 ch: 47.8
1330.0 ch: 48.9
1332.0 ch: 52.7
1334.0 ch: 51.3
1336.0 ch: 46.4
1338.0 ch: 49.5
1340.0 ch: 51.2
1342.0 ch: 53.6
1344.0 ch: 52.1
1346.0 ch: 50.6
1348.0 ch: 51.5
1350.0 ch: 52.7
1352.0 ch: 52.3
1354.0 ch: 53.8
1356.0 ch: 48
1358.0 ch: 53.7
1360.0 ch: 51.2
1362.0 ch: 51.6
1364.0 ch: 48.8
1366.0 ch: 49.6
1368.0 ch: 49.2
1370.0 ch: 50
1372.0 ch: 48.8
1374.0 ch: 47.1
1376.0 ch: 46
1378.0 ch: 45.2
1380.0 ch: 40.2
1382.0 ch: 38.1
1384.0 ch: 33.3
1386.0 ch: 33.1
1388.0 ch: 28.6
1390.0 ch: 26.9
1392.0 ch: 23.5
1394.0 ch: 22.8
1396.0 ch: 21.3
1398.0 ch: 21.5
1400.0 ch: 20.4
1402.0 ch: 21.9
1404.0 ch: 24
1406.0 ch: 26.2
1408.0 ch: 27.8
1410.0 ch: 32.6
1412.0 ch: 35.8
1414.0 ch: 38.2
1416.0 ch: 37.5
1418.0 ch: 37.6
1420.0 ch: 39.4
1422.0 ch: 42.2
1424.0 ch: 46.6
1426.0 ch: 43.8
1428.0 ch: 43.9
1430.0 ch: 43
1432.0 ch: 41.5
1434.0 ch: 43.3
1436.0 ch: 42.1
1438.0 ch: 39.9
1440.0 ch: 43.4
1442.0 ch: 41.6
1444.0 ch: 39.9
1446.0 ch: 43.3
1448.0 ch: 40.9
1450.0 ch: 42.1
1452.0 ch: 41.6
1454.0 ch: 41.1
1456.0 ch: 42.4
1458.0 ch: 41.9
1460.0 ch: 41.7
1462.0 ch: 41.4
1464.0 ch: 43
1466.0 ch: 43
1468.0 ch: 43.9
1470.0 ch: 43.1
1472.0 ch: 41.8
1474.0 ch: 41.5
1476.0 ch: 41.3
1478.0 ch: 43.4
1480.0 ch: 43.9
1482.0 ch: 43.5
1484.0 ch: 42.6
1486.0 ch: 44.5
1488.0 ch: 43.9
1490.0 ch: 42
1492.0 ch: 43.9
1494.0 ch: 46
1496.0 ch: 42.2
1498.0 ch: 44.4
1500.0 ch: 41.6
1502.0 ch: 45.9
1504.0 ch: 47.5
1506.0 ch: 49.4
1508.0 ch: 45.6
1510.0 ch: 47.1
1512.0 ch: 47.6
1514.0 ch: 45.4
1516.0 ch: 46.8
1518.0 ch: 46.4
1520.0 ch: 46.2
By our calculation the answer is 4.92 ch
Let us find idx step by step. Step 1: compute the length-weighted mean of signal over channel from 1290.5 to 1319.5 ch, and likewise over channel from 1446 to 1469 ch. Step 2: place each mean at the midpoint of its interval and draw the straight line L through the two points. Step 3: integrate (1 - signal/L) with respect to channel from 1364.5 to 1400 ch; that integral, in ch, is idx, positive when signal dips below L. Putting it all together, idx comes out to 7.13 ch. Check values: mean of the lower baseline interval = 49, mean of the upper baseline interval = 42.1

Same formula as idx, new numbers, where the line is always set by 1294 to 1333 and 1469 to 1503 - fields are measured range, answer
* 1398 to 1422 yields 7.68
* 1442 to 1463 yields 1.30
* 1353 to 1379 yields -1.21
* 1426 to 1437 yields 0.54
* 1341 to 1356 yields -1.33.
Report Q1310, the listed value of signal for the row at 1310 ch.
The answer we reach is 49.7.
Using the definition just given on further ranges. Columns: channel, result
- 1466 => 43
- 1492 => 43.9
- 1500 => 41.6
